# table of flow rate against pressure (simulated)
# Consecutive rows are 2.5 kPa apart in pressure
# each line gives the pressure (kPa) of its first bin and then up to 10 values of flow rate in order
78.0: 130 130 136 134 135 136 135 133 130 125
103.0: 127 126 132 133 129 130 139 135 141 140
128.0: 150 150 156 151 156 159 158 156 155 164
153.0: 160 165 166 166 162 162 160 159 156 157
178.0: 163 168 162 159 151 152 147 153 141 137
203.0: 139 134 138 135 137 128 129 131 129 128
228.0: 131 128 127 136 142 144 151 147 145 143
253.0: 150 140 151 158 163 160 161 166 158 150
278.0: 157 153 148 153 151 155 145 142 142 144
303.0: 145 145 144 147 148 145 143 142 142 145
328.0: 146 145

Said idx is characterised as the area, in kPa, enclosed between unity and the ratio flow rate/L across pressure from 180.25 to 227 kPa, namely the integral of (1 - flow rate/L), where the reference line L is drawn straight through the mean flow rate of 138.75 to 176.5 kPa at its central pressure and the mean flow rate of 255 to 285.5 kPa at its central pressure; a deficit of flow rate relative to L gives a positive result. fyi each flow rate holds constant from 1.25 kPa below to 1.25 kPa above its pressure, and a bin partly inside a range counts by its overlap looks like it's 5.0 kPa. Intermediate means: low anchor 160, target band 141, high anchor 156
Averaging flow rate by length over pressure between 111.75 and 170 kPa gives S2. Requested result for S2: 153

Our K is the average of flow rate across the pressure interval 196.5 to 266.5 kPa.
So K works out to 140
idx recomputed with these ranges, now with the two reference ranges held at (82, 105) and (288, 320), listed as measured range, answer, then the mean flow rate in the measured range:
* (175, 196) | -2.9 kPa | 157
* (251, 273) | -2.0 kPa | 156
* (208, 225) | 1.0 kPa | 132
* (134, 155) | -3.5 kPa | 158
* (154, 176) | -4.0 kPa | 162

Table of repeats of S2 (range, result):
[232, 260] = 144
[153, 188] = 161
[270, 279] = 157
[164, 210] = 152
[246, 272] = 154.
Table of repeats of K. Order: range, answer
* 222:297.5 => 147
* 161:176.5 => 160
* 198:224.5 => 134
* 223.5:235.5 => 129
